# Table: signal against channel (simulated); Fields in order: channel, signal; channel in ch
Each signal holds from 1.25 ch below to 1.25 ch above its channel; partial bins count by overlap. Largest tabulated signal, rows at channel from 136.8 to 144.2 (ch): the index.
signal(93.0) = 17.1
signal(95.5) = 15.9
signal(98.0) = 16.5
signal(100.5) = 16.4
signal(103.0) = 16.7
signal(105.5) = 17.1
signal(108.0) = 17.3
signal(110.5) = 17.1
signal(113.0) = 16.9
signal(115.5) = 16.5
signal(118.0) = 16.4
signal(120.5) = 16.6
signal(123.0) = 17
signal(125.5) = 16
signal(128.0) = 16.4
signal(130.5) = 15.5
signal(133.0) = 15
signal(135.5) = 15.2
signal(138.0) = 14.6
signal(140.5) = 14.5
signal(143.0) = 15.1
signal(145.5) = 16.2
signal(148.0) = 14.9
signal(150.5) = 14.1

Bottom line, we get 15.1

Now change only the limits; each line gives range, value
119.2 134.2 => 17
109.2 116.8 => 17.1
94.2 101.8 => 16.5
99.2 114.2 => 17.3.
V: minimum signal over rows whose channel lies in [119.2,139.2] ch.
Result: 14.6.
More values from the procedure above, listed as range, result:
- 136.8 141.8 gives 14.5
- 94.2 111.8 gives 15.9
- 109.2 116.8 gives 16.5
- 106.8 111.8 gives 17.1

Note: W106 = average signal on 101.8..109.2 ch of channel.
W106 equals 17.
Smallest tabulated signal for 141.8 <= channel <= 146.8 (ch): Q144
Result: 15.1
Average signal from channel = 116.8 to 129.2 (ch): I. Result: 16.5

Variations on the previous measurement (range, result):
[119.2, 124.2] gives 16.8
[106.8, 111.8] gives 17.2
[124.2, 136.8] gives 15.6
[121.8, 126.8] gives 16.5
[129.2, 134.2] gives 15.3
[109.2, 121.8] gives 16.7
